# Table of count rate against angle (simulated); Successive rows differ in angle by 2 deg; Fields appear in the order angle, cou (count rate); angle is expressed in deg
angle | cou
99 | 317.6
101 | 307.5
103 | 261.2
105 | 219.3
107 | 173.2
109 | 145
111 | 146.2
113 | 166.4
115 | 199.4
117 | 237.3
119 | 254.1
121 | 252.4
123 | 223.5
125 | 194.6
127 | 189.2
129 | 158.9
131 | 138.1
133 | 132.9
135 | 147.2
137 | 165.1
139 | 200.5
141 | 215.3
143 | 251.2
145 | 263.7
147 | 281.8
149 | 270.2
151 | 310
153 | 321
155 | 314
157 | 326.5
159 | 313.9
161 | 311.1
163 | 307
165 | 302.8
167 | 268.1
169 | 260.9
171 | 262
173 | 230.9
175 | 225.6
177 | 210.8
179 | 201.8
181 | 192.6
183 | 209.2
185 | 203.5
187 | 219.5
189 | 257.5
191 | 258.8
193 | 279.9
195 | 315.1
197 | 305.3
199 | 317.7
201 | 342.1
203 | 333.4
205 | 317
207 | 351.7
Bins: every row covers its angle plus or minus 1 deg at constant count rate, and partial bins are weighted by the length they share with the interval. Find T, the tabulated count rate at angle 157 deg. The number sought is 326.5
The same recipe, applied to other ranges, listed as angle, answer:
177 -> 210.8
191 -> 258.8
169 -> 260.9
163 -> 307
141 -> 215.3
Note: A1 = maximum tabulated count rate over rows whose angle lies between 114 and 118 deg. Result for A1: 237.3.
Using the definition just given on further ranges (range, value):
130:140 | 200.5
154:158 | 326.5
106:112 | 173.2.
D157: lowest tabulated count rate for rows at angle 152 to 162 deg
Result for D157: 311.1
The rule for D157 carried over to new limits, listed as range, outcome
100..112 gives 145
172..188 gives 192.6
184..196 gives 203.5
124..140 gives 132.9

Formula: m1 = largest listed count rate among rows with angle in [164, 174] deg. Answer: 302.8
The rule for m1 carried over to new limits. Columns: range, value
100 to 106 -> 307.5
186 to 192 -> 258.8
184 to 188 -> 219.5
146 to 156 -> 321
